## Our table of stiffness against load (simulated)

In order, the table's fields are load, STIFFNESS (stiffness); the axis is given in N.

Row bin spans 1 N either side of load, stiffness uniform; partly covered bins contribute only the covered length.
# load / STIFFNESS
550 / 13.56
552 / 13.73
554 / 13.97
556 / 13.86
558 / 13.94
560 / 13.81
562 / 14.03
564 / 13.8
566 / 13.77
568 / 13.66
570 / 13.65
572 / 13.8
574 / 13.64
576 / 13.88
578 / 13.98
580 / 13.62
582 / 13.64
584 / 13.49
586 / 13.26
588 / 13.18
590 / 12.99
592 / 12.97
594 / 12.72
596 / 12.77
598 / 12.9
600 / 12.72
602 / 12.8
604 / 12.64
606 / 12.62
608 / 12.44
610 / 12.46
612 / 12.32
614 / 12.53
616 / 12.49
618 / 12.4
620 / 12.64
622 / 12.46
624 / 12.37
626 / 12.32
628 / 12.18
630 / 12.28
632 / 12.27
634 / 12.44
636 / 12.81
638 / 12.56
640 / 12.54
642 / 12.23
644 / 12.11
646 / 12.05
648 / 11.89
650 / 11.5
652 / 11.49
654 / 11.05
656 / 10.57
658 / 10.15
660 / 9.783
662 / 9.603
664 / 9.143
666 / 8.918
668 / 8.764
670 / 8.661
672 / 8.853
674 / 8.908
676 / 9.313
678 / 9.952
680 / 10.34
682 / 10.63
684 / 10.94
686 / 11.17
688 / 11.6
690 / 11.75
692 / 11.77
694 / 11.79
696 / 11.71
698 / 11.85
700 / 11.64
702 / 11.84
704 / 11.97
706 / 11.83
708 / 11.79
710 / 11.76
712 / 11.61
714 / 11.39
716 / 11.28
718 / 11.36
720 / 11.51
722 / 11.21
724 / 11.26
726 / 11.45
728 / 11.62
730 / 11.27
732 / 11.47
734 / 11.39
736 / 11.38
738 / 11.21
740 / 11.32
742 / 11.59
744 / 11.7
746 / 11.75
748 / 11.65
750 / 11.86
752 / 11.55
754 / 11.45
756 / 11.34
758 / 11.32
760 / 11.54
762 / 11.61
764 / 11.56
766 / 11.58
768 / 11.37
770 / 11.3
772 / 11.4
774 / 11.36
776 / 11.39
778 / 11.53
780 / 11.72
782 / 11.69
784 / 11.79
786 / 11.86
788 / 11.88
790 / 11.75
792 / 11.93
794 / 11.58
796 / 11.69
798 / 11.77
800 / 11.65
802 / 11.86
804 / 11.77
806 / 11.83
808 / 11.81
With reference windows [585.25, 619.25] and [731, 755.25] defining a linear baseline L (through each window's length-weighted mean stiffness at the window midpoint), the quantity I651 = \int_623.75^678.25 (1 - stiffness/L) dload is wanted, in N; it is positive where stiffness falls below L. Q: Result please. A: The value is 6.1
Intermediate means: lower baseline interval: 12.7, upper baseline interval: 11.5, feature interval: 10.9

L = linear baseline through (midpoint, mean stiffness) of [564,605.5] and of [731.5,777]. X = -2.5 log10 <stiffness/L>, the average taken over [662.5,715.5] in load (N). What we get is 0.13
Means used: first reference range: 13.3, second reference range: 11.5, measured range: 10.8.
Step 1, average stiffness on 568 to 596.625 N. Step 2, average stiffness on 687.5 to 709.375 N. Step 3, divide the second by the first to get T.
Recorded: 0.88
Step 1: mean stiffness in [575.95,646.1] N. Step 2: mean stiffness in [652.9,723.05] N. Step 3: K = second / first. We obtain 0.85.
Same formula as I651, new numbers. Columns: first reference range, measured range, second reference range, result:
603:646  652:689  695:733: 6.3 N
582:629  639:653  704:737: 0.3 N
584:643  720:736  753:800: 0.7 N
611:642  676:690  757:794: 1.6 N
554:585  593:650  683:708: 2.0 N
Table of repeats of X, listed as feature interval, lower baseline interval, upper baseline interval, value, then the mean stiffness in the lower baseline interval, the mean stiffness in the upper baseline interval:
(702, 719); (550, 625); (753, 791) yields 0.042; 13.2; 11.5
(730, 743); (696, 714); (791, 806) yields 0.035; 11.8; 11.8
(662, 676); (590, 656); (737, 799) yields 0.327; 12.4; 11.6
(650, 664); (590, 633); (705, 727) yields 0.161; 12.5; 11.5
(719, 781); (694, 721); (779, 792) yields 0.024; 11.7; 11.8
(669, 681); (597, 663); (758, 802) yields 0.265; 12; 11.6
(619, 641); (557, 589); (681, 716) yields 0.025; 13.7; 11.6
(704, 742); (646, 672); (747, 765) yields -0.039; 10.2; 11.5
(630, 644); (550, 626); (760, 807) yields 0.031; 13.2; 11.6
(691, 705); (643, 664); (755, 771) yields -0.062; 10.9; 11.5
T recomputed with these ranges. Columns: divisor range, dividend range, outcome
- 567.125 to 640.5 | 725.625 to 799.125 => 0.90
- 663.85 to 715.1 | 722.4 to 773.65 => 1.06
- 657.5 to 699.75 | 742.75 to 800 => 1.13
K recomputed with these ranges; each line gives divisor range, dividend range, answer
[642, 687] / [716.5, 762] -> 1.11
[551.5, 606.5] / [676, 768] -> 0.85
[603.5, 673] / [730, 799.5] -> 1.00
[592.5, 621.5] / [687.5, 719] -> 0.93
